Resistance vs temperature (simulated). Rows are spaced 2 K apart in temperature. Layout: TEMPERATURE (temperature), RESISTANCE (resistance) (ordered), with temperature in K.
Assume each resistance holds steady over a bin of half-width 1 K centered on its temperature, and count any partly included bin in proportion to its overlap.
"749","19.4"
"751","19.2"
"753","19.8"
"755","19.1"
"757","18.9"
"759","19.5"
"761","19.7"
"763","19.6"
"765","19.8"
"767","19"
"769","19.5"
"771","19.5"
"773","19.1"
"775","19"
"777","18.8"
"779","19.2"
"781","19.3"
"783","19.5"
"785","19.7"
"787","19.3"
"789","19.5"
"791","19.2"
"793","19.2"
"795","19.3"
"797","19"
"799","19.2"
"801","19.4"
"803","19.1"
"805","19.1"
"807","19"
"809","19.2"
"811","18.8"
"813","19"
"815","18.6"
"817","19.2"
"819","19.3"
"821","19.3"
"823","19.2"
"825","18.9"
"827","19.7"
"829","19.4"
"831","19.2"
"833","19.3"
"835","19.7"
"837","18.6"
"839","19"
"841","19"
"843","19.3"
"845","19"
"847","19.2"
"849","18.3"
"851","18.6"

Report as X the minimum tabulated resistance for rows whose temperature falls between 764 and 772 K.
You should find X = 19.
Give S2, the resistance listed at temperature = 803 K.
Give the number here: 19.1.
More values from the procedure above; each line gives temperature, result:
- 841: 19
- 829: 19.4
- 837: 18.6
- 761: 19.7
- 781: 19.3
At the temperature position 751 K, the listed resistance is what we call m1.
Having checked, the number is 19.2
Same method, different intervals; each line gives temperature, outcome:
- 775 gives 19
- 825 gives 18.9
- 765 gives 19.8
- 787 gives 19.3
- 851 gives 18.6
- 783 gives 19.5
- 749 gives 19.4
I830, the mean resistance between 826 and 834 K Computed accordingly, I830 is 19.4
